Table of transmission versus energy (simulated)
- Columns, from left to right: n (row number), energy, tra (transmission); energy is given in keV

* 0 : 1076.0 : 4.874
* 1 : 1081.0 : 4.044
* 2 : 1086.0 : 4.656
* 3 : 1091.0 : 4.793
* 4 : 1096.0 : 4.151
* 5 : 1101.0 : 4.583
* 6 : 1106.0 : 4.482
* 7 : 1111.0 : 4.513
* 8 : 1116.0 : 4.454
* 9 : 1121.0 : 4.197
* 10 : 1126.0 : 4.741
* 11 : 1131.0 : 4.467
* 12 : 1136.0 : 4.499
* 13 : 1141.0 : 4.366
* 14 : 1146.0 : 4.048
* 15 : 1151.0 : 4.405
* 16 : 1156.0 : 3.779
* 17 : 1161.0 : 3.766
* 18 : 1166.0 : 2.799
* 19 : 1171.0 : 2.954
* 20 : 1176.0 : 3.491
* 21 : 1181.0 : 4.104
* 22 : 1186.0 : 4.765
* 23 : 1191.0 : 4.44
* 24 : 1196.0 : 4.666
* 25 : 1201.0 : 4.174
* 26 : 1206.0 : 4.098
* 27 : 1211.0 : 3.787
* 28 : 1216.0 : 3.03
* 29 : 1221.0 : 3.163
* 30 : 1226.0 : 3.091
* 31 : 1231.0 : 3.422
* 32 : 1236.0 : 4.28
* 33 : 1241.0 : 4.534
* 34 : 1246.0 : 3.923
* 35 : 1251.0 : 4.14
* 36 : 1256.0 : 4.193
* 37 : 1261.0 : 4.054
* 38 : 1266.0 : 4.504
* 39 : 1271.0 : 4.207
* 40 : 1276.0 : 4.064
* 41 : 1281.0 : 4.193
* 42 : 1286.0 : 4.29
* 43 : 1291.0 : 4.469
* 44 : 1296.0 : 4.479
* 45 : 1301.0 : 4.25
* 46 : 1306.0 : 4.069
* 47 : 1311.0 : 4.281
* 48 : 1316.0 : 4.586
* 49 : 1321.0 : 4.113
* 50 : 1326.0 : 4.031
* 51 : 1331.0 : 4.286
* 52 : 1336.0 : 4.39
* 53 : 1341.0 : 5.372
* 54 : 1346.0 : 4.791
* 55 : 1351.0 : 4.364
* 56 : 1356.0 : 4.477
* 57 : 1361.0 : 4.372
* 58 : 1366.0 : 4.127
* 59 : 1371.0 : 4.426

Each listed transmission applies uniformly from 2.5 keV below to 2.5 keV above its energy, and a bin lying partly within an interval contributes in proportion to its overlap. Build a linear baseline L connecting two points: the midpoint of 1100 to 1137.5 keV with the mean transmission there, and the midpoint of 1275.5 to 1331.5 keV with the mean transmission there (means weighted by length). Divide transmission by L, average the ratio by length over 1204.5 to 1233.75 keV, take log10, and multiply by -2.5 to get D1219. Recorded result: 0.27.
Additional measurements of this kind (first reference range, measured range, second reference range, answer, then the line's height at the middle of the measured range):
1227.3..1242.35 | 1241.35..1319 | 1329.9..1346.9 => 0.012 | 4.3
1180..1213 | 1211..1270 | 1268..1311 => 0.114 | 4.28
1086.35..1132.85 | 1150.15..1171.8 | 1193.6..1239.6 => 0.178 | 4.14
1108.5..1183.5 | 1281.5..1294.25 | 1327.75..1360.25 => 0.019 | 4.43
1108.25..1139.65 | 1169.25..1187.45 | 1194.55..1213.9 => 0.115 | 4.24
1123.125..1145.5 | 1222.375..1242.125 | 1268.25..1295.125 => 0.158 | 4.33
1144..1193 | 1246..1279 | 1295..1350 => 0.006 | 4.2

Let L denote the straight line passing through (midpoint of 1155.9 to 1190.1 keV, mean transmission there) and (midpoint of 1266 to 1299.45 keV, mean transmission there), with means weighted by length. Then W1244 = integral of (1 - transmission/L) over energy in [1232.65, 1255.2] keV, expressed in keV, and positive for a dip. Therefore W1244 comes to -0.6 keV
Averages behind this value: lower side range 3.69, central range 4.19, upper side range 4.3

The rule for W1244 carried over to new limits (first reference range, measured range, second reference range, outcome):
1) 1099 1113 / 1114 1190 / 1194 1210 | 5.8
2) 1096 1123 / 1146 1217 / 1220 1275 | 4.9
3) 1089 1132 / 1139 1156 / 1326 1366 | 1.1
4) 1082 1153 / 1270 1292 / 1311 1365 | 1.1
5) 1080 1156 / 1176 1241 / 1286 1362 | 7.2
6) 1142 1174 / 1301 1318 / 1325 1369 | 0.1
